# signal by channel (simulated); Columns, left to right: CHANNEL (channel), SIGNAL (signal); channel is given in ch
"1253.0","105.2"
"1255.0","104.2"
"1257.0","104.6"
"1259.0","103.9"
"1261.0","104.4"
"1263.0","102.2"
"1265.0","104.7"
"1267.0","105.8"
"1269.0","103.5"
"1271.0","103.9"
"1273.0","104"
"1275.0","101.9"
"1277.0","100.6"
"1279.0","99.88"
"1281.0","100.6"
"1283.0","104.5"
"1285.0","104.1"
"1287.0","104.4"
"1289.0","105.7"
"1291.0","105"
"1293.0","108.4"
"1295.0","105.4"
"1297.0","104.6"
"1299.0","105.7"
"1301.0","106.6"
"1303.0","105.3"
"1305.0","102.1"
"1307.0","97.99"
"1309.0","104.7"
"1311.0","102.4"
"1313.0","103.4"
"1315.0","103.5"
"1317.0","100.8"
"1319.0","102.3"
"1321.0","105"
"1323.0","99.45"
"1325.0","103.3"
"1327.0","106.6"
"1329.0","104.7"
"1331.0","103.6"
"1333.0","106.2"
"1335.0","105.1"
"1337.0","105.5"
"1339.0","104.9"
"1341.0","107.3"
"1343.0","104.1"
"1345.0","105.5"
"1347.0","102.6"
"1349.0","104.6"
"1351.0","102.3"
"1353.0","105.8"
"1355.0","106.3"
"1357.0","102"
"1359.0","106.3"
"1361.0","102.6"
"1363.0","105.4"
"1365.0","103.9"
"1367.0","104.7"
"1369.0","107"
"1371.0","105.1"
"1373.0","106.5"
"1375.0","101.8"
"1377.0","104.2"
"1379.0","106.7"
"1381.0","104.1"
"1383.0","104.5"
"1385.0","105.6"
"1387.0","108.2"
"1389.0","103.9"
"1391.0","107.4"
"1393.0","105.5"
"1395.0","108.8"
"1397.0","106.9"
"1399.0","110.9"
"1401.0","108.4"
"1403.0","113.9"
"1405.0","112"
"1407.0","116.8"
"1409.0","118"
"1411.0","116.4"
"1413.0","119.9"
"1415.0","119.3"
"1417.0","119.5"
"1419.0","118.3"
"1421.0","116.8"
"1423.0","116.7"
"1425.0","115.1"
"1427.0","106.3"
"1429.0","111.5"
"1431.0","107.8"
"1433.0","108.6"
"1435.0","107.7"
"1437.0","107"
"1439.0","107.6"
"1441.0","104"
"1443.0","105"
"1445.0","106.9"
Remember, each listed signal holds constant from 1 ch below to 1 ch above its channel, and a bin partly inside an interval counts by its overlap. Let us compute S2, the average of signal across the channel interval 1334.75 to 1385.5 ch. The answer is 105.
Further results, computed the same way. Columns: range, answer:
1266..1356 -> 104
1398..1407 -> 112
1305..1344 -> 104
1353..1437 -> 109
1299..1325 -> 103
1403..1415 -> 117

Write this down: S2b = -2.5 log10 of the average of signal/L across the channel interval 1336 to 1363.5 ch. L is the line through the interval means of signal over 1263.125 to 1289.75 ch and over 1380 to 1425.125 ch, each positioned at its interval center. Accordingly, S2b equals 0.04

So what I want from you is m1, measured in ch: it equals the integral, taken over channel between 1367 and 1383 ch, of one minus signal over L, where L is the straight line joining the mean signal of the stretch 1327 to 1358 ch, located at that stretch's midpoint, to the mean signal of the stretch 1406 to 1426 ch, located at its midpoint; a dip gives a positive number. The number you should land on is 0.8 ch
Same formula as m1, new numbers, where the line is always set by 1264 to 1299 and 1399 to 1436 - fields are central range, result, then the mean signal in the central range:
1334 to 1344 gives 0.26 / 105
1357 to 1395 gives 1.96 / 105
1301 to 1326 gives 0.86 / 103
